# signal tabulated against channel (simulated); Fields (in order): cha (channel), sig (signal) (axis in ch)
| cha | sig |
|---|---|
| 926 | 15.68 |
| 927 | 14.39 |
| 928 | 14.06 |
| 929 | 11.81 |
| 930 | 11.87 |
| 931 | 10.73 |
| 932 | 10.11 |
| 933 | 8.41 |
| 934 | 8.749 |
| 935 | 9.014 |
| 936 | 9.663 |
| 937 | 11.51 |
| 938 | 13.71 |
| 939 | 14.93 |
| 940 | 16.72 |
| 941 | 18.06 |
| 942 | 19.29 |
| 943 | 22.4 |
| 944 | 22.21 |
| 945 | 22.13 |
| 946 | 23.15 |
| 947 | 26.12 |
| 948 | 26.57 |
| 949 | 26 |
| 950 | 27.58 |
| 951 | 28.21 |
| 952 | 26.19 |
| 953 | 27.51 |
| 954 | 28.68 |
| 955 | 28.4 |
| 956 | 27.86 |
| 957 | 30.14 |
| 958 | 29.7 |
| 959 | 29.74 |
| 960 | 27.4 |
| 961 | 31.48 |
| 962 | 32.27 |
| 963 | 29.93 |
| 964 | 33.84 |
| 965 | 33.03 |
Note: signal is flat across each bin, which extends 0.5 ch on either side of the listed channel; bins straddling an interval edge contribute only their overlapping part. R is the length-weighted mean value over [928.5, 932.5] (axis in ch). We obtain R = 11.1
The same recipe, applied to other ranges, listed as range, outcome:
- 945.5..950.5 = 25.9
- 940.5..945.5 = 20.8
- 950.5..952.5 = 27.2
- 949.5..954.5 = 27.6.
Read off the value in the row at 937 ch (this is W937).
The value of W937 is 11.51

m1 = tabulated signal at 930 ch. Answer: 11.87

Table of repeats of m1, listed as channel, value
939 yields 14.93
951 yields 28.21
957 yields 30.14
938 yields 13.71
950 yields 27.58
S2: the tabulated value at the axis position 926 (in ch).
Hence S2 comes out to 15.68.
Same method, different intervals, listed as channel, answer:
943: 22.4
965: 33.03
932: 10.11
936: 9.663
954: 28.68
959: 29.74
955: 28.4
